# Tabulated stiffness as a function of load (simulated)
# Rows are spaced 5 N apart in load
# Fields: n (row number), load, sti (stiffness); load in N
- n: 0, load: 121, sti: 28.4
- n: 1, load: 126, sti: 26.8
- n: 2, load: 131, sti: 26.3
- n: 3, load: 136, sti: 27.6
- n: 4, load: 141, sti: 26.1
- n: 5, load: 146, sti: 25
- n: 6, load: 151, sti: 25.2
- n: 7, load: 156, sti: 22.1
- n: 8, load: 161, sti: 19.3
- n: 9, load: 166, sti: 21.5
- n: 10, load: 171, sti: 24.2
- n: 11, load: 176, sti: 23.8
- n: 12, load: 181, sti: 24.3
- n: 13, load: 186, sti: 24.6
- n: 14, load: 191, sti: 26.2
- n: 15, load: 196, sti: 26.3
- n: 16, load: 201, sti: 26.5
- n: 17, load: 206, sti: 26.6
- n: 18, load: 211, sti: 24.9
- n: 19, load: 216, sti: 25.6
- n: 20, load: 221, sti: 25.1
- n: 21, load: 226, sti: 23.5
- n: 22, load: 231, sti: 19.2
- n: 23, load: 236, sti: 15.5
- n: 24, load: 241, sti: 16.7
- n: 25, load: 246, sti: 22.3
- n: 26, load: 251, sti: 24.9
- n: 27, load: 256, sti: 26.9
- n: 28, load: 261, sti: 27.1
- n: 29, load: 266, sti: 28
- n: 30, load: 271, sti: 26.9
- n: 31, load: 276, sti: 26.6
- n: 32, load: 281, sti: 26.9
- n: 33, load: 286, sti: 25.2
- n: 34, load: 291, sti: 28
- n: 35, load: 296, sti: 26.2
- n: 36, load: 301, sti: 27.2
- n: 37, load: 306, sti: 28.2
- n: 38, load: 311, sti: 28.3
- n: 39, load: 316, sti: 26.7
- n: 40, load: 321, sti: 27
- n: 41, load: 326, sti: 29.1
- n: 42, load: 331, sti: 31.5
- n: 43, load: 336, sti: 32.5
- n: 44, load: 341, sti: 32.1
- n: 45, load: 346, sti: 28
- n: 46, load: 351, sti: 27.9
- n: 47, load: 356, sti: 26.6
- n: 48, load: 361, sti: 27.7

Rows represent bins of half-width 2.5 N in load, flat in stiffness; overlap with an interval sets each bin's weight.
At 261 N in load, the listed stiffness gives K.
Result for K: 27.1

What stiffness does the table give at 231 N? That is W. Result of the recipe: 19.2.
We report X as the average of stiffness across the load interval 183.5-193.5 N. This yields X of 25.4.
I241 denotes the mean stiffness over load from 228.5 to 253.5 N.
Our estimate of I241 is 19.7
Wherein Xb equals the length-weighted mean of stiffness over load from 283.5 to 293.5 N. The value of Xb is 26.6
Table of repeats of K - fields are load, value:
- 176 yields 23.8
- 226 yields 23.5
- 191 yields 26.2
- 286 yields 25.2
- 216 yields 25.6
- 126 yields 26.8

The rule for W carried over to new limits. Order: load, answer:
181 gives 24.3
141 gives 26.1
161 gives 19.3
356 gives 26.6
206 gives 26.6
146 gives 25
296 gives 26.2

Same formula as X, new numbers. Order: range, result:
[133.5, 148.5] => 26.2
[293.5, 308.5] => 27.2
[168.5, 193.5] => 24.6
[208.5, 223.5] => 25.2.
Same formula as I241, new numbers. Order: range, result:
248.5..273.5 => 26.8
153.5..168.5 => 21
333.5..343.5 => 32.3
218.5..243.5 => 20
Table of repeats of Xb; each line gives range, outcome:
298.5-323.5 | 27.5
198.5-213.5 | 26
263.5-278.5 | 27.2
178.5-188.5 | 24.4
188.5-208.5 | 26.4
